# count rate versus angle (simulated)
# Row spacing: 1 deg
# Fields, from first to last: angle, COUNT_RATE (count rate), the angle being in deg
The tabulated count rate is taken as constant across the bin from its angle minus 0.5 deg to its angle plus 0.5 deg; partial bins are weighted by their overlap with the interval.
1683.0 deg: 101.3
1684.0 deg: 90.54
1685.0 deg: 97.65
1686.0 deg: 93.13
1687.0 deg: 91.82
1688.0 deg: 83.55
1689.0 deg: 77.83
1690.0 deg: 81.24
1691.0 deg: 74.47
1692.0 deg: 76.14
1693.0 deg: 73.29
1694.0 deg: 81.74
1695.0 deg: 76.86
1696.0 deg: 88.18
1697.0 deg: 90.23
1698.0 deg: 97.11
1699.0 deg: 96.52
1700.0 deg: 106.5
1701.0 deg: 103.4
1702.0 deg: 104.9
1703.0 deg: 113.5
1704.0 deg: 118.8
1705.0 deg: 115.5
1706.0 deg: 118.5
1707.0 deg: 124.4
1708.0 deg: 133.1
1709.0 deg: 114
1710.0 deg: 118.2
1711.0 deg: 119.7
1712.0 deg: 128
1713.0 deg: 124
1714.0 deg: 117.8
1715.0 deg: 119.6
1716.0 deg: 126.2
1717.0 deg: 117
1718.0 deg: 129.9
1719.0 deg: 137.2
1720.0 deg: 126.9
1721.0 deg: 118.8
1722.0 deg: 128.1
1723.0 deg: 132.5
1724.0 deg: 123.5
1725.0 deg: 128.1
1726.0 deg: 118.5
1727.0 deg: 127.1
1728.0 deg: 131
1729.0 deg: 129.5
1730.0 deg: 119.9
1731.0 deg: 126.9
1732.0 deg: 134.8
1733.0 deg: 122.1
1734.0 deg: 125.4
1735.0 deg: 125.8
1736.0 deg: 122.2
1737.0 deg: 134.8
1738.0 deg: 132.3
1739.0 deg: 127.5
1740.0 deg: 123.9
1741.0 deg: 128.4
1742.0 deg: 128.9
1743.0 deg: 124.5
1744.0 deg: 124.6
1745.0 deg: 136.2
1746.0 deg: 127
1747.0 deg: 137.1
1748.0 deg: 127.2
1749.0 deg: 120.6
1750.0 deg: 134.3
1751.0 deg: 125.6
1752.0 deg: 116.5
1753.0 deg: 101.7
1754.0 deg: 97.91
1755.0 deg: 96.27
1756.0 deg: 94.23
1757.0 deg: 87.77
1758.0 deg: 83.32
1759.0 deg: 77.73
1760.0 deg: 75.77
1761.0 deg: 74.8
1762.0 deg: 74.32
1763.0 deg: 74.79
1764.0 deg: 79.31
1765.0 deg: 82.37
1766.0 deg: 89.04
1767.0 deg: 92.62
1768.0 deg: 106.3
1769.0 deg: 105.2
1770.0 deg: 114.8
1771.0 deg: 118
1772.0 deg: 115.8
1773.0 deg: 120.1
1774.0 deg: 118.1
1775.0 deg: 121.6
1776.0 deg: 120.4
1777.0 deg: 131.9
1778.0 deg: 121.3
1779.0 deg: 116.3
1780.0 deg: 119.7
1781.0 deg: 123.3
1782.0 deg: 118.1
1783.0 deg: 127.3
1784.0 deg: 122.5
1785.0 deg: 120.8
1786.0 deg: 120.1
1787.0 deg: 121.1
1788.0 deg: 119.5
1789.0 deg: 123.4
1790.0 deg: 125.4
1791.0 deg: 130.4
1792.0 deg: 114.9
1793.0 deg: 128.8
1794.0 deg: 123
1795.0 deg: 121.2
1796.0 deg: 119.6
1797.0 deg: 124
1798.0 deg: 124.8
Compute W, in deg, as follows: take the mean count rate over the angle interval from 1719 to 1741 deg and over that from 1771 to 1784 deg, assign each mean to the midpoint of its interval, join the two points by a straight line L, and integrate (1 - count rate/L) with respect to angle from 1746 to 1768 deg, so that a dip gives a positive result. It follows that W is 4.5 deg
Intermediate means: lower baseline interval 127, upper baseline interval 121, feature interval 98.2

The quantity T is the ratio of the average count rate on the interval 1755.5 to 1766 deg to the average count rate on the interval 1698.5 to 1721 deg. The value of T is 0.7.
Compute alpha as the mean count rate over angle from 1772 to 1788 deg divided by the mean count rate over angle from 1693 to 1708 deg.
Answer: 1.18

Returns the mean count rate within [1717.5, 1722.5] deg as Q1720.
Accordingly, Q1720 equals 128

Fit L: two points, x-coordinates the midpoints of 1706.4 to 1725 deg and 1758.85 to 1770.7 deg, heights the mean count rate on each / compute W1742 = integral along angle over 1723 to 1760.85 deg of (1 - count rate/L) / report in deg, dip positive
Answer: -4.8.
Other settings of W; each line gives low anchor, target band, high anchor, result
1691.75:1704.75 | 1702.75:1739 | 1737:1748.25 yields -4.1 deg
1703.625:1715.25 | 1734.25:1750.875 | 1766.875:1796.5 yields -1.1 deg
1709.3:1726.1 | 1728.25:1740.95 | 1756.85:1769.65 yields -2.0 deg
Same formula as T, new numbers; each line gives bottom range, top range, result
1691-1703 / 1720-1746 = 1.40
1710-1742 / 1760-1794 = 0.89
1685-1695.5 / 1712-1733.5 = 1.54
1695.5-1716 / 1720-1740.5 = 1.12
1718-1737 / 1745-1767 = 0.79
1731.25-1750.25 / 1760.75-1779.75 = 0.82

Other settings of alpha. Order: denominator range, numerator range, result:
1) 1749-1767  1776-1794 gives 1.32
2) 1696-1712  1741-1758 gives 1.05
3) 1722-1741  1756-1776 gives 0.76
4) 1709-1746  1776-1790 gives 0.97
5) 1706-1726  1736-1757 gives 0.97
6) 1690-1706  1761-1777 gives 1.08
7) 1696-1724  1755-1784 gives 0.88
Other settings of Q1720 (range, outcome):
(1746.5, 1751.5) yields 129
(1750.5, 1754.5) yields 110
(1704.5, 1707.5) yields 119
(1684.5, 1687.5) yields 94.2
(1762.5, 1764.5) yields 77.1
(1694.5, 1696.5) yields 82.5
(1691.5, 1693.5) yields 74.7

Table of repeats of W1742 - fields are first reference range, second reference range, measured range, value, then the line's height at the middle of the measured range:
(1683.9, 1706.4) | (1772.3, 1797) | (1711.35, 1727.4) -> -3.8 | 101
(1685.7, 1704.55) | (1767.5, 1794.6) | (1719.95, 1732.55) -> -3.1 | 102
